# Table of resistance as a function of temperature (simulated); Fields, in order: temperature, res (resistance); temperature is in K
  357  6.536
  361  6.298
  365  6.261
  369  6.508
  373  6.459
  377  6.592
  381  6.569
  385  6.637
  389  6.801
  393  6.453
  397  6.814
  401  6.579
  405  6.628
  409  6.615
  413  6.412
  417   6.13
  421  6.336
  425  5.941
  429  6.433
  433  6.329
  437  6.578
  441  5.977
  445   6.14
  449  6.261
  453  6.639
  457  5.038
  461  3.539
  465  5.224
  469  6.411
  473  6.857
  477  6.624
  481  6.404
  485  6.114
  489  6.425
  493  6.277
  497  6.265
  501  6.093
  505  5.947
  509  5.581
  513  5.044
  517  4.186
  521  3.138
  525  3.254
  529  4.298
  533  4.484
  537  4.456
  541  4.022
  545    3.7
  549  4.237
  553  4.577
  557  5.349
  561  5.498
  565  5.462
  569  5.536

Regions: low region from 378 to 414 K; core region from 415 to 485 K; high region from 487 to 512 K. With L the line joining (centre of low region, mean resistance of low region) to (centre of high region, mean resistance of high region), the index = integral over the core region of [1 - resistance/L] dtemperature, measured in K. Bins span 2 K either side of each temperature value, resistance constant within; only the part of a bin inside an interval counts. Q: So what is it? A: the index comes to 3.0 K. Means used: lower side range 6.62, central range 6.05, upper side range 6.06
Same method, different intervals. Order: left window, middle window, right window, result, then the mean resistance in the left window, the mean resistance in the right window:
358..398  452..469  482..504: 3.07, 6.53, 6.23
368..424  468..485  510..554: -4.68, 6.53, 4.15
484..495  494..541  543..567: 7.37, 6.29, 4.8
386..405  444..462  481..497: 2.33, 6.66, 6.29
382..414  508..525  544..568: 3.35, 6.62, 4.88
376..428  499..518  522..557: -2.95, 6.5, 4.17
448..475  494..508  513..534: -4.56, 5.69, 3.95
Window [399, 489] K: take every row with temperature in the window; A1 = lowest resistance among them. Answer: 3.539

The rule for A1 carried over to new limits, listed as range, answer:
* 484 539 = 3.138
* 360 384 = 6.261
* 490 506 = 5.947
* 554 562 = 5.349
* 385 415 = 6.412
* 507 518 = 4.186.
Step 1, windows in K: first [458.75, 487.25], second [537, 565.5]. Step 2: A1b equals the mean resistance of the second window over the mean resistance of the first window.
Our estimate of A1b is 0.8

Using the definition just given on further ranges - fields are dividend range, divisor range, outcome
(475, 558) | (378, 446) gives 0.79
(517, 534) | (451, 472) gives 0.70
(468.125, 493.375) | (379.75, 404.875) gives 0.97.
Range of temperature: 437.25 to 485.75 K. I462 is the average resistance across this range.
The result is 5.95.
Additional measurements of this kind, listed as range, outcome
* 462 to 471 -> 5.56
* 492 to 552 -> 4.7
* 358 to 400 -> 6.54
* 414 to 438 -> 6.28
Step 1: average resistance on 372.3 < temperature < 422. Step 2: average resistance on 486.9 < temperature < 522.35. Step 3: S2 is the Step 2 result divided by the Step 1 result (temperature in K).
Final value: 0.84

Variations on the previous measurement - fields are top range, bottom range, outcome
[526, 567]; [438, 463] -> 0.81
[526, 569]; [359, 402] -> 0.71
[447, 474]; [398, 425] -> 0.88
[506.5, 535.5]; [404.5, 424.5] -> 0.68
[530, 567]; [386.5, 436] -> 0.72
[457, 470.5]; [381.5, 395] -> 0.76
